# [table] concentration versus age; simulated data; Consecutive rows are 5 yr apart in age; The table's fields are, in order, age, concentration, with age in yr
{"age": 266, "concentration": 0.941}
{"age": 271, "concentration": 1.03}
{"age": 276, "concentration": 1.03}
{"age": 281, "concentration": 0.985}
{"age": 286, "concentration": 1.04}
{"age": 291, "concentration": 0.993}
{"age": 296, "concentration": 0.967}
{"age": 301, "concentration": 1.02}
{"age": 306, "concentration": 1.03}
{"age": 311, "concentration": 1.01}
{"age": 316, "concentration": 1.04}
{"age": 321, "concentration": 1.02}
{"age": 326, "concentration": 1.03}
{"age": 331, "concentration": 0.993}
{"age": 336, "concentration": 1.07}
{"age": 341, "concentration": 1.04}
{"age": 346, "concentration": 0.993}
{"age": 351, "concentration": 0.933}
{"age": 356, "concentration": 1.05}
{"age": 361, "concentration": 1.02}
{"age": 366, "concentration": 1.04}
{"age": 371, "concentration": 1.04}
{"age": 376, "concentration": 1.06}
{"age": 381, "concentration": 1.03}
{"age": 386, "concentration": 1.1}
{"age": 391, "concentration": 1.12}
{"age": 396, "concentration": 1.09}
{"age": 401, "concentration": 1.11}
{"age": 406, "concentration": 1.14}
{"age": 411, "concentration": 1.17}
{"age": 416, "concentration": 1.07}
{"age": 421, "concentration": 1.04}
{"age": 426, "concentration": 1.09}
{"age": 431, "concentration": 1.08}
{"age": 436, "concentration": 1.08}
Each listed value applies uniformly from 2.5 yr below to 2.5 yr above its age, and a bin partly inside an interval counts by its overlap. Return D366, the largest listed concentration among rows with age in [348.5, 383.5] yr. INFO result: 1.06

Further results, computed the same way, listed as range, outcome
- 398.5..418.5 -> 1.17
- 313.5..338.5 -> 1.07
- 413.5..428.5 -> 1.09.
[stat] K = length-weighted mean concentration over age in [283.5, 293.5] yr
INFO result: 1.02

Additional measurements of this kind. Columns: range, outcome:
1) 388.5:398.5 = 1.1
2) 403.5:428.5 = 1.1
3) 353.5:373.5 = 1.04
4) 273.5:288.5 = 1.02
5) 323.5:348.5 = 1.03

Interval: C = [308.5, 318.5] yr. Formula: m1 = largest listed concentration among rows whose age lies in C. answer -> 1.04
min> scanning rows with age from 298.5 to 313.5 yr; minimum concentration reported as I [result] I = 1.01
